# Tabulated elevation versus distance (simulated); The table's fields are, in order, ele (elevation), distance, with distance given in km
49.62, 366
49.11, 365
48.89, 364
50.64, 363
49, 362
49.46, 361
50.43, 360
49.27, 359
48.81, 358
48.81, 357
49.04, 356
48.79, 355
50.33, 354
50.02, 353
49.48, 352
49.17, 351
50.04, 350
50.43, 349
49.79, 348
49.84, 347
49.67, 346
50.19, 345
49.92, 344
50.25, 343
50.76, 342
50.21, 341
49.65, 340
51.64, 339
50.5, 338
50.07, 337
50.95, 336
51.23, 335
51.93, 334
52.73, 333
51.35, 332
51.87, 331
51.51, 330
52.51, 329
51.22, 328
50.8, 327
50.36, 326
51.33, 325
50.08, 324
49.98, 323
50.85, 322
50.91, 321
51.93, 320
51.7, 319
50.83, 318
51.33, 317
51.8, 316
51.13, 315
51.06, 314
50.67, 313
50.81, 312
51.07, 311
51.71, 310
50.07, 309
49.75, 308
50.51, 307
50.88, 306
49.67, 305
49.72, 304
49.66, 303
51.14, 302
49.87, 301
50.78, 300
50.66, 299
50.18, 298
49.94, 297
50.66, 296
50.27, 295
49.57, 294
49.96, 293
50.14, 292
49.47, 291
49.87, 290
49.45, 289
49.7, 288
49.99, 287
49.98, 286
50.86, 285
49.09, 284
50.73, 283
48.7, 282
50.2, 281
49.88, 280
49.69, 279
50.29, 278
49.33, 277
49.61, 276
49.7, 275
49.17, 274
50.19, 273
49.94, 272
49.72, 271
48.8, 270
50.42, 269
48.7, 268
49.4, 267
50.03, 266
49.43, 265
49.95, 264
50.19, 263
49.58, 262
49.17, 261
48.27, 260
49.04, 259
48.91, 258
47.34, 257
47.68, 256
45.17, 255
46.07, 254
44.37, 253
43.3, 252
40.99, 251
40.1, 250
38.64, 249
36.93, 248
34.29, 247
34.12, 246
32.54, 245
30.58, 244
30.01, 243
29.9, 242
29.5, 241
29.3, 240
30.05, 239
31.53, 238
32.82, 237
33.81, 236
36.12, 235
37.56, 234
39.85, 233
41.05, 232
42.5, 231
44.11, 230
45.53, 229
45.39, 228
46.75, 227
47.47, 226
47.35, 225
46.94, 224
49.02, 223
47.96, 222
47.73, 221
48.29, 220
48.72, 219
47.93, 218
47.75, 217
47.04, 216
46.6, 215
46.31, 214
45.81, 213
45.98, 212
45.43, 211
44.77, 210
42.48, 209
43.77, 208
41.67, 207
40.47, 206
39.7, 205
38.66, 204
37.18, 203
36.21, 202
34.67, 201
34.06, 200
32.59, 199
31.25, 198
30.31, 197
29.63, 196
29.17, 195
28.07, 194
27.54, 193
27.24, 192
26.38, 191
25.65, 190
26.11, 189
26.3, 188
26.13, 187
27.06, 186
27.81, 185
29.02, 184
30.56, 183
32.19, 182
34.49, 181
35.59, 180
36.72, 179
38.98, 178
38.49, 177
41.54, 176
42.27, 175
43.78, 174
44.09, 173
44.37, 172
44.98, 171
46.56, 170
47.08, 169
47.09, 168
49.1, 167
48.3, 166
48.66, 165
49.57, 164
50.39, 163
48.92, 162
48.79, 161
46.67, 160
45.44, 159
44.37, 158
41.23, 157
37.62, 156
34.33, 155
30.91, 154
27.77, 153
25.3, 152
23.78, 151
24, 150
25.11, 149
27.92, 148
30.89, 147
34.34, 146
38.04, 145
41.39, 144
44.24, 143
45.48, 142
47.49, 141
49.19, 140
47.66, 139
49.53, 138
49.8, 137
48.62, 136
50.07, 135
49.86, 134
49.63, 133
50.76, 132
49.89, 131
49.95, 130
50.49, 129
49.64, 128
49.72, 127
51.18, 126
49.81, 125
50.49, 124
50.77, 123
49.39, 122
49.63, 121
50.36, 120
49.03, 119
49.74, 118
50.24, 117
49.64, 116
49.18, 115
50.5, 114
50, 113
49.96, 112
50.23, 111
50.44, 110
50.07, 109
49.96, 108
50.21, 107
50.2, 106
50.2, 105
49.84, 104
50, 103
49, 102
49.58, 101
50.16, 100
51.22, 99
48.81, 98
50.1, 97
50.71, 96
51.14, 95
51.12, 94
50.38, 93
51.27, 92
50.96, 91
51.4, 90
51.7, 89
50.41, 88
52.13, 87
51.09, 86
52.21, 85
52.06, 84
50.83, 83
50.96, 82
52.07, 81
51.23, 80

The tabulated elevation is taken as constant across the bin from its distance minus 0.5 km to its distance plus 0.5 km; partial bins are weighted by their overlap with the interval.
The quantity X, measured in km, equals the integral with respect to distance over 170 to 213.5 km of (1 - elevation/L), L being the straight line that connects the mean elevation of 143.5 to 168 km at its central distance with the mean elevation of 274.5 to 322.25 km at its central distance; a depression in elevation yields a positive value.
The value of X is 6.2 km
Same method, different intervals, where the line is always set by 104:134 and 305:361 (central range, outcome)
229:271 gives 7.5 km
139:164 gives 5.8 km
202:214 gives 1.9 km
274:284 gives 0.1 km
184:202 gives 7.6 km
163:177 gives 1.2 km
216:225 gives 0.4 km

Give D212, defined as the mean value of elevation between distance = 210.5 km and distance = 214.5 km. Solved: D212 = 45.9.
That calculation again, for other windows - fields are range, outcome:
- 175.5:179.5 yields 38.9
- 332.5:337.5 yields 51.4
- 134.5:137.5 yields 49.5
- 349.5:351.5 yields 49.6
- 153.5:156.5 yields 34.3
